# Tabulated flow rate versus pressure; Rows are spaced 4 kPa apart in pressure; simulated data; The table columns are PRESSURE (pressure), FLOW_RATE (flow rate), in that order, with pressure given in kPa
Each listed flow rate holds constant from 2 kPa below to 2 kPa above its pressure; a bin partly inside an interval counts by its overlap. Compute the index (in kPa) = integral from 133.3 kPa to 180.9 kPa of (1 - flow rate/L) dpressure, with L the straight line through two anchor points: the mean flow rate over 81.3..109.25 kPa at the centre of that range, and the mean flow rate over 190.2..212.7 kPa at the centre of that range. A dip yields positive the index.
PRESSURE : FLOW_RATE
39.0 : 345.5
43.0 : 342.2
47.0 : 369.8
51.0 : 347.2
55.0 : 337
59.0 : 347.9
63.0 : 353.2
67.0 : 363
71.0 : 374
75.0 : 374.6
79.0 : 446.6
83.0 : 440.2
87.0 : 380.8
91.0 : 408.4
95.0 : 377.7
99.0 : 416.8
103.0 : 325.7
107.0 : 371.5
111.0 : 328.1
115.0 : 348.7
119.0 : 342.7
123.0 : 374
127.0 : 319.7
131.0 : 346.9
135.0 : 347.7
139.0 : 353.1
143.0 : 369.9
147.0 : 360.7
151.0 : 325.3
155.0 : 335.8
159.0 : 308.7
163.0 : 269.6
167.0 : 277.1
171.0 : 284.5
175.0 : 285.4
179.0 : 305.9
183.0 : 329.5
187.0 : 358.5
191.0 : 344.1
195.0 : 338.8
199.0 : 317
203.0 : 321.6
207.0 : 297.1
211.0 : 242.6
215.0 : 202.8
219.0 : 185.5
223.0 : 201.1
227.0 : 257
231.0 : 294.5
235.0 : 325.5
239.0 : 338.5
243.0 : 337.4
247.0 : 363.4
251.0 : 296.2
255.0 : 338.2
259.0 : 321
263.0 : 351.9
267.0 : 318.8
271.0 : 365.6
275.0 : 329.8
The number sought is 3.3 kPa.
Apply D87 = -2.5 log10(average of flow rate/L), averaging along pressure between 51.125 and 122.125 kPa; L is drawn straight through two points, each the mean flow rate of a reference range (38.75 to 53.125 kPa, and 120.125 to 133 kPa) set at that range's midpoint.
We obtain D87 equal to -0.07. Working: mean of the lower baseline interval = 352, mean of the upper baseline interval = 347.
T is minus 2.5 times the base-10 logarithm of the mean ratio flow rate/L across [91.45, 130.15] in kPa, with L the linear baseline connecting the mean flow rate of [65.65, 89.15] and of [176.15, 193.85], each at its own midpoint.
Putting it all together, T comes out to 0.06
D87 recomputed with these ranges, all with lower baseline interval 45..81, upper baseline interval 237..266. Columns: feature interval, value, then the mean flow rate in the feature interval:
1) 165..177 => 0.23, 282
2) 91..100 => -0.10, 398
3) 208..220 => 0.48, 220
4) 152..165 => 0.15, 306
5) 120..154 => 0.02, 349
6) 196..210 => 0.11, 309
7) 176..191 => 0.05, 330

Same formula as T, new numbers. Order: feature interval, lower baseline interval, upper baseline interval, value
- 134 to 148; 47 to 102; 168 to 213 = -0.056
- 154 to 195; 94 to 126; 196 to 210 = 0.045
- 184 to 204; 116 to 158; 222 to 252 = -0.044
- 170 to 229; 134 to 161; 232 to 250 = 0.190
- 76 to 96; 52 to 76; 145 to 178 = -0.187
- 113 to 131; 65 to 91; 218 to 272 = 0.083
